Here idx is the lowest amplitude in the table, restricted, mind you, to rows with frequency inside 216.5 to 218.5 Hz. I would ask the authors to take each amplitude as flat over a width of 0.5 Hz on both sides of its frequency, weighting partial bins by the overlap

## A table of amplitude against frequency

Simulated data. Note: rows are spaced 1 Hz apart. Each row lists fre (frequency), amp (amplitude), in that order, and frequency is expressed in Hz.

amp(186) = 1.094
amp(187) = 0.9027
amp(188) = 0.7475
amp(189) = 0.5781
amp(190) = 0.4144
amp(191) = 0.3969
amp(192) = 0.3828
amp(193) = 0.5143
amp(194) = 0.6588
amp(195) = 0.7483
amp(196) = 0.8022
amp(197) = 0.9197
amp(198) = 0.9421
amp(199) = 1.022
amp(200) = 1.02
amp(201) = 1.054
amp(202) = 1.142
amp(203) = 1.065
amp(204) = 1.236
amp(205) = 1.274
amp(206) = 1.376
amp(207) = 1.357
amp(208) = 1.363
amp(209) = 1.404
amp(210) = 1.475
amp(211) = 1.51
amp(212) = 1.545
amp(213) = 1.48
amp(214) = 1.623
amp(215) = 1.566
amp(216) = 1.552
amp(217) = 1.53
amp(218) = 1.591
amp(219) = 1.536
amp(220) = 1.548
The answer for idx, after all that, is 1.53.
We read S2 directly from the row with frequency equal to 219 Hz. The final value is 1.536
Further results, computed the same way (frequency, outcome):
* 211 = 1.51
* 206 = 1.376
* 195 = 0.7483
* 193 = 0.5143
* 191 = 0.3969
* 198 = 0.9421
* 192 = 0.3828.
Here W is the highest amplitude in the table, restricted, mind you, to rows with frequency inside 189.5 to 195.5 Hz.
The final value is 0.7483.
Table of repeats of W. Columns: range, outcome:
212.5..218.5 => 1.623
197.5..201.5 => 1.054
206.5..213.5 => 1.545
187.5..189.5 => 0.7475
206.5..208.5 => 1.363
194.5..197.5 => 0.9197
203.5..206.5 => 1.376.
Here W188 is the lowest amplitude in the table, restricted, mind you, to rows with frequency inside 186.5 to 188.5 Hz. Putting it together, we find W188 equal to 0.7475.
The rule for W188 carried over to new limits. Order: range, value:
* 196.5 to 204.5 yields 0.9197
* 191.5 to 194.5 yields 0.3828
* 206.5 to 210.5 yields 1.357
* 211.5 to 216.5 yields 1.48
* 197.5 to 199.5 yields 0.9421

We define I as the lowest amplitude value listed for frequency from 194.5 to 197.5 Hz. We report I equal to 0.7483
